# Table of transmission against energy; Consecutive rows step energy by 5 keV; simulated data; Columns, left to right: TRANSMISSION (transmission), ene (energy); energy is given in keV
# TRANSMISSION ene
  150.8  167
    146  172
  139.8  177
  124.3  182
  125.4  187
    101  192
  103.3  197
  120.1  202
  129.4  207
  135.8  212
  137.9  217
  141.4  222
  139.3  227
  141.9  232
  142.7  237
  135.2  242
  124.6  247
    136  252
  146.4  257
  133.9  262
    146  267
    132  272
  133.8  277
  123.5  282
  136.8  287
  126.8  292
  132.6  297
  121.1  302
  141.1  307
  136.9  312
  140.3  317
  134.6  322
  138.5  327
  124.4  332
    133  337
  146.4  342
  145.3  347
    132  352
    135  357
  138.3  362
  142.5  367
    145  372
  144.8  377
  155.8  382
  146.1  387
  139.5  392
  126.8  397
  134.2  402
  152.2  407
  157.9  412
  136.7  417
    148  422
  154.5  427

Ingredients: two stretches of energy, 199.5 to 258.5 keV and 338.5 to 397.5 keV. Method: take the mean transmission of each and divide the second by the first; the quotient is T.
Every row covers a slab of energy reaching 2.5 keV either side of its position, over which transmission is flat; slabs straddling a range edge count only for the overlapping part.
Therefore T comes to 1.0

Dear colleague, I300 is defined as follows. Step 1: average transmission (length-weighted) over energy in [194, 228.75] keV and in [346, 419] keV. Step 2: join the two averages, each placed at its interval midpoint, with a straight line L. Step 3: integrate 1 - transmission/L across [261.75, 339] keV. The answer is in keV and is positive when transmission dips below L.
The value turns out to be 1.33 keV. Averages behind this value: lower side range 129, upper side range 142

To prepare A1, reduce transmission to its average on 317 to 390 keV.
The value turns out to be 140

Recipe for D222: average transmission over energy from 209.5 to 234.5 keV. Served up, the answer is 139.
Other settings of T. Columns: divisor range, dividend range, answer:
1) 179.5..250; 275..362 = 1.04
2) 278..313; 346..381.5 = 1.08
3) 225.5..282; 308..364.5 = 1.00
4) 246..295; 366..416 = 1.07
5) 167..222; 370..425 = 1.13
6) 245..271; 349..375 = 1.01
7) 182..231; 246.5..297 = 1.06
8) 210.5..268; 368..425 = 1.04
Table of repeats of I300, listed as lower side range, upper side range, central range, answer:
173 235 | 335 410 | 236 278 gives -1.22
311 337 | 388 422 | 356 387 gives -1.17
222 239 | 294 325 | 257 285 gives 0.56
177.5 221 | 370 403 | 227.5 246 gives -1.65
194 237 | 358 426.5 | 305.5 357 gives 0.91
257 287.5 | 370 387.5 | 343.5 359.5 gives 0.76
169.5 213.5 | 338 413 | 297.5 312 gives 0.35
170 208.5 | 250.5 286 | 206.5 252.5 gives -2.51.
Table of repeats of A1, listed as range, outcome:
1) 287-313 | 132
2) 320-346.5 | 136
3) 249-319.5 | 135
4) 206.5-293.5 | 136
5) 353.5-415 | 143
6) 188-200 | 106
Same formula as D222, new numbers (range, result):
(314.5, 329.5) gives 138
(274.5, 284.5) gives 129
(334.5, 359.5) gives 138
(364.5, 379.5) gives 144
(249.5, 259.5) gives 141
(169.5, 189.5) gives 134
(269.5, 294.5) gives 131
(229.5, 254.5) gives 136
